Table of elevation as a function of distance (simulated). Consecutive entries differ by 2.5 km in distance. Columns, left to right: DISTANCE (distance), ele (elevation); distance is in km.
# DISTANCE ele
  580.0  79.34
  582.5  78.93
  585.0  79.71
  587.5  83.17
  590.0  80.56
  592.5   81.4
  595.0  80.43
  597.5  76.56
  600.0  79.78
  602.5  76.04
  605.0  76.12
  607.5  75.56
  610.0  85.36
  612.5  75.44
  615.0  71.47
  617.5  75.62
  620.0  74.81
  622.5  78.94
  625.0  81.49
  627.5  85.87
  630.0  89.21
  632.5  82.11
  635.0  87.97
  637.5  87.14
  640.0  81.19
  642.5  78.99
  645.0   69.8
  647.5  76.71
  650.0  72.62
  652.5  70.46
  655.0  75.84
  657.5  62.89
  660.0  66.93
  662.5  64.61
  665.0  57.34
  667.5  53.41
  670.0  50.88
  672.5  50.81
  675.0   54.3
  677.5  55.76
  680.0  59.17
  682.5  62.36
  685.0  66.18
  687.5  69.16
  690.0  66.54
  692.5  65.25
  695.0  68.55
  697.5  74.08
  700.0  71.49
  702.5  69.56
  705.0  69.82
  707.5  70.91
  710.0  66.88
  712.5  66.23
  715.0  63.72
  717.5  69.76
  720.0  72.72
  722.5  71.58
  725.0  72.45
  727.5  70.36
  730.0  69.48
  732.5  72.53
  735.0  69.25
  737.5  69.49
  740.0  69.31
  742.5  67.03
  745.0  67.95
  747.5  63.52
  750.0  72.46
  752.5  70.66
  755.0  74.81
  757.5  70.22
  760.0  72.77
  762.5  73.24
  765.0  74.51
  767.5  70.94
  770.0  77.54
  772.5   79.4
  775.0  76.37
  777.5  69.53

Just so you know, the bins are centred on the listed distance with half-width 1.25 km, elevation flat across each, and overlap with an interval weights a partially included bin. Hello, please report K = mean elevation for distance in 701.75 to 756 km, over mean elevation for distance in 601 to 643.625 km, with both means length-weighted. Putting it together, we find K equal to 0.87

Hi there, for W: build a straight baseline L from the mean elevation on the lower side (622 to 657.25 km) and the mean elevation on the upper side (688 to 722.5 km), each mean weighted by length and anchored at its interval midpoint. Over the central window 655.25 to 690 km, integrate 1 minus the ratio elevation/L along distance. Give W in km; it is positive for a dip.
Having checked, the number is 6.5 km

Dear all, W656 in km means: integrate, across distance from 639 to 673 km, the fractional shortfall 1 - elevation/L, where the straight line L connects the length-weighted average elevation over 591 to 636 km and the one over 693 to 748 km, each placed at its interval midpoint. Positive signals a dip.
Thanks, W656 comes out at 4.0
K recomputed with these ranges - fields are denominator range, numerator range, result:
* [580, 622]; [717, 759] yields 0.90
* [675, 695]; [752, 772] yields 1.16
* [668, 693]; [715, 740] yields 1.18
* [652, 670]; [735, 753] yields 1.08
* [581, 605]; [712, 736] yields 0.88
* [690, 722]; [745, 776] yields 1.05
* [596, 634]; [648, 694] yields 0.79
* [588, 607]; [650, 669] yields 0.82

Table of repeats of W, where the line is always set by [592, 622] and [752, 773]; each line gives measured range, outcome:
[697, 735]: 2.43 km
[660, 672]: 2.95 km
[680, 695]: 1.97 km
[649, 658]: 0.62 km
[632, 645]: -0.96 km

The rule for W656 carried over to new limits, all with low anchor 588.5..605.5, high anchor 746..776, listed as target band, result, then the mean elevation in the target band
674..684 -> 2.3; 58.2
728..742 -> 0.8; 69.9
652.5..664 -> 1.4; 67.7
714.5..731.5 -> 0.9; 70.3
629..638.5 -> -1.1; 86.5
